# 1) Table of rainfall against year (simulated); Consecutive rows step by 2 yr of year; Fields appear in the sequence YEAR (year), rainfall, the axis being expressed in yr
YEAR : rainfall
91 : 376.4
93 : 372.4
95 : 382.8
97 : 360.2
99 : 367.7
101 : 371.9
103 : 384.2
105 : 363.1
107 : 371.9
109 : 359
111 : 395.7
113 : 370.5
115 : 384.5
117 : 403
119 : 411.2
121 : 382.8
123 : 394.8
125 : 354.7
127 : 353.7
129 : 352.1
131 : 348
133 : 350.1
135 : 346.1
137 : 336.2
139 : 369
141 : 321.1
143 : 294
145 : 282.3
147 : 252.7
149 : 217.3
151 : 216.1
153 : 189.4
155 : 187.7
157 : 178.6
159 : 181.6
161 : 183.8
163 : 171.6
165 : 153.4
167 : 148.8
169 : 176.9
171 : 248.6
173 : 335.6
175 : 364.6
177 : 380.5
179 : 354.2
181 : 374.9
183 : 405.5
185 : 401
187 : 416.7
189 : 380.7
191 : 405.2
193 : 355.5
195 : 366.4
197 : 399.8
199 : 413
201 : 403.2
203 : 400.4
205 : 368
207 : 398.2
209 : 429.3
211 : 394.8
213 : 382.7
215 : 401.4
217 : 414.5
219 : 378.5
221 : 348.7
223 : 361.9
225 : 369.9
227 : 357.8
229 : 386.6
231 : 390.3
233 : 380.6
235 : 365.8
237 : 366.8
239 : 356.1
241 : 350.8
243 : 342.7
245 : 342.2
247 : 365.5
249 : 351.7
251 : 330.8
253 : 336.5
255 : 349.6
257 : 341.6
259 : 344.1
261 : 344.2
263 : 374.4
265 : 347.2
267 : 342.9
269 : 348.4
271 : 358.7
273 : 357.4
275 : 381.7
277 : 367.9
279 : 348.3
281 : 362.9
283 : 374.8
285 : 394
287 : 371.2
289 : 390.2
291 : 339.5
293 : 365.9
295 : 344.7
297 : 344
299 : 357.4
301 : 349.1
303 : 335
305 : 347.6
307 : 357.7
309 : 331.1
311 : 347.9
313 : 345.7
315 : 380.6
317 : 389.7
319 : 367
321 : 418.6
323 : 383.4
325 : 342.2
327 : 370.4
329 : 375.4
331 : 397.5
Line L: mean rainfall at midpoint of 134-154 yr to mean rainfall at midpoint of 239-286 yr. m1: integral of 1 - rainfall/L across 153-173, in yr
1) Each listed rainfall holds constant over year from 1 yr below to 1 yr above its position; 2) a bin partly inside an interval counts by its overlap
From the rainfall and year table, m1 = 7.1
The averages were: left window 282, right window 355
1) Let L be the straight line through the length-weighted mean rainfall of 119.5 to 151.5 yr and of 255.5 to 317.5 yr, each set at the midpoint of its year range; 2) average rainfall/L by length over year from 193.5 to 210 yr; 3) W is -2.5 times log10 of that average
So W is -0.17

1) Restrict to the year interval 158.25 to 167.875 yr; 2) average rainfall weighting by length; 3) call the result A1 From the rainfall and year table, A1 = 168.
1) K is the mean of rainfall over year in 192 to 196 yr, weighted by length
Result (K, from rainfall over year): 361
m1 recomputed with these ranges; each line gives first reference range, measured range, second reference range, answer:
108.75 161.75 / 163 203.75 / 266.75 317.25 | -1.6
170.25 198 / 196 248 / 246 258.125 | -3.2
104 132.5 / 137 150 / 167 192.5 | 2.5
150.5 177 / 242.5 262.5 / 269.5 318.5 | -2.0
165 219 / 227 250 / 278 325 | -0.1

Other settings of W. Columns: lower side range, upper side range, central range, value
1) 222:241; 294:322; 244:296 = 0.02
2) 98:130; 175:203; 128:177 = 0.41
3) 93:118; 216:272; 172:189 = -0.04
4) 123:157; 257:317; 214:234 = -0.14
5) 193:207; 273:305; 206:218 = -0.05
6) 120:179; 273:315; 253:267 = -0.03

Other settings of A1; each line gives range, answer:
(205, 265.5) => 367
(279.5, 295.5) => 368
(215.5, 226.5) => 375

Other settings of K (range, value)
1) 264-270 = 346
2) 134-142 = 343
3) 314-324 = 388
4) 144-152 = 242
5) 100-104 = 378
